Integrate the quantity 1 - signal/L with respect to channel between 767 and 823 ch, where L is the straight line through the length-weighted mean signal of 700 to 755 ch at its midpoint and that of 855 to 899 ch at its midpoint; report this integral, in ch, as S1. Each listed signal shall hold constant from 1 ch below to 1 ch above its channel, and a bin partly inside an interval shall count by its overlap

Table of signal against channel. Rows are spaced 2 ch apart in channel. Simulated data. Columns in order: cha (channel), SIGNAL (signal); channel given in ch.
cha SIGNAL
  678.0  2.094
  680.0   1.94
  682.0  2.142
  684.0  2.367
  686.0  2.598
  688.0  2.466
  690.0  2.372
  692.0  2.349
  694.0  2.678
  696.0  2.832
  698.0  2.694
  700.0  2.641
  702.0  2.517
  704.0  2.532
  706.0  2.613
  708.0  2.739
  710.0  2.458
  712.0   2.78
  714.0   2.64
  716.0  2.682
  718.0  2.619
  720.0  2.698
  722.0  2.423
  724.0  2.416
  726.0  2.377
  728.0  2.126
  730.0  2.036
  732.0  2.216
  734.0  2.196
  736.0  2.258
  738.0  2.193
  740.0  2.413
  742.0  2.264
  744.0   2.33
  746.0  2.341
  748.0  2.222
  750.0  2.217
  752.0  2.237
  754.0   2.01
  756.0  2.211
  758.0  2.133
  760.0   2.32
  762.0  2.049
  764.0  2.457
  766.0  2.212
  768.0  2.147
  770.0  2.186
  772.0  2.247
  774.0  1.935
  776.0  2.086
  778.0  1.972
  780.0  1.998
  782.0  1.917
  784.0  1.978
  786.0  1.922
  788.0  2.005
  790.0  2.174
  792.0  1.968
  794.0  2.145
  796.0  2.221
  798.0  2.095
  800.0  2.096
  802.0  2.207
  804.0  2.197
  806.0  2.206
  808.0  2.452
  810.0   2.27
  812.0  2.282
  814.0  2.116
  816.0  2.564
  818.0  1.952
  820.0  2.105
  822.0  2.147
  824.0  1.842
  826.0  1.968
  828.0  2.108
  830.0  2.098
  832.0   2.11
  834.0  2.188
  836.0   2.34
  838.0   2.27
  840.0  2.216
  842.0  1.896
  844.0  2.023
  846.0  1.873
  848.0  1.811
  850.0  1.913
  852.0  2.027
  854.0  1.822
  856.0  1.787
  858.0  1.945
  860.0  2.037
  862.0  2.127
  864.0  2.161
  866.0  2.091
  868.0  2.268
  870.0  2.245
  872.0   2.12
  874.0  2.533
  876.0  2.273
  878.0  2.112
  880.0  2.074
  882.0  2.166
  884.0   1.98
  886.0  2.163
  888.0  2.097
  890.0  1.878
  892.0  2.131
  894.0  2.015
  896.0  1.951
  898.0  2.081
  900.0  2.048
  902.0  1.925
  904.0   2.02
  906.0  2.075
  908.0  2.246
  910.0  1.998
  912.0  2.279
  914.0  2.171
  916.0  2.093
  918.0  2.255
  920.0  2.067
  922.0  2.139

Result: 3.3 ch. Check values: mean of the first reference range 2.4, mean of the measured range 2.13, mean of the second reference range 2.1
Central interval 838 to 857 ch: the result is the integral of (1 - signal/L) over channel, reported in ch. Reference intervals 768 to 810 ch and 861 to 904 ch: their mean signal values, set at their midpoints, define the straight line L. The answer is 1.5 ch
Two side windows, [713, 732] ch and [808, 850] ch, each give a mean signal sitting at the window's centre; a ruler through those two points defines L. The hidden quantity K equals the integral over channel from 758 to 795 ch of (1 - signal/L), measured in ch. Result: 2.9 ch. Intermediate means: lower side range 2.43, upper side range 2.11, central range 2.1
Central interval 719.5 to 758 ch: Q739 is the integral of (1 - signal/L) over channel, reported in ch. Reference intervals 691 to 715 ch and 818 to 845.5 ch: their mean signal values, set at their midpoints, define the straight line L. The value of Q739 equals 3.3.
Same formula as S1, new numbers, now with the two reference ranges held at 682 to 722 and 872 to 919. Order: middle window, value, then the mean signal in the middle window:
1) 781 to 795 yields 2.1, 2.02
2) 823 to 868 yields 4.0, 2.03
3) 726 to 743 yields 1.9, 2.22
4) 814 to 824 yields 0.6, 2.15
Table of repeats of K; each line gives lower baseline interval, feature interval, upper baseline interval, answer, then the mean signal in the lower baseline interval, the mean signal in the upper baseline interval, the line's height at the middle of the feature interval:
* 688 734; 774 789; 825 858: 1.8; 2.51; 2.03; 2.25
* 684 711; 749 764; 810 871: 1.1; 2.57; 2.08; 2.37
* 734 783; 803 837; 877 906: -0.9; 2.18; 2.05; 2.12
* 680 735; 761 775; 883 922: 1.1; 2.48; 2.08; 2.36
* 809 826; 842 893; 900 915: 1.4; 2.15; 2.1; 2.12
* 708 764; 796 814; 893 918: 0.1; 2.34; 2.08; 2.23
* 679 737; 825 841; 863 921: 0.5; 2.46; 2.12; 2.23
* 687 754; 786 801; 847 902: 1.1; 2.44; 2.07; 2.26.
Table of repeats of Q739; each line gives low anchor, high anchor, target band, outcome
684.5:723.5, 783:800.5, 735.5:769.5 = 1.0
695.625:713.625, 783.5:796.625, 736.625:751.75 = 0.6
